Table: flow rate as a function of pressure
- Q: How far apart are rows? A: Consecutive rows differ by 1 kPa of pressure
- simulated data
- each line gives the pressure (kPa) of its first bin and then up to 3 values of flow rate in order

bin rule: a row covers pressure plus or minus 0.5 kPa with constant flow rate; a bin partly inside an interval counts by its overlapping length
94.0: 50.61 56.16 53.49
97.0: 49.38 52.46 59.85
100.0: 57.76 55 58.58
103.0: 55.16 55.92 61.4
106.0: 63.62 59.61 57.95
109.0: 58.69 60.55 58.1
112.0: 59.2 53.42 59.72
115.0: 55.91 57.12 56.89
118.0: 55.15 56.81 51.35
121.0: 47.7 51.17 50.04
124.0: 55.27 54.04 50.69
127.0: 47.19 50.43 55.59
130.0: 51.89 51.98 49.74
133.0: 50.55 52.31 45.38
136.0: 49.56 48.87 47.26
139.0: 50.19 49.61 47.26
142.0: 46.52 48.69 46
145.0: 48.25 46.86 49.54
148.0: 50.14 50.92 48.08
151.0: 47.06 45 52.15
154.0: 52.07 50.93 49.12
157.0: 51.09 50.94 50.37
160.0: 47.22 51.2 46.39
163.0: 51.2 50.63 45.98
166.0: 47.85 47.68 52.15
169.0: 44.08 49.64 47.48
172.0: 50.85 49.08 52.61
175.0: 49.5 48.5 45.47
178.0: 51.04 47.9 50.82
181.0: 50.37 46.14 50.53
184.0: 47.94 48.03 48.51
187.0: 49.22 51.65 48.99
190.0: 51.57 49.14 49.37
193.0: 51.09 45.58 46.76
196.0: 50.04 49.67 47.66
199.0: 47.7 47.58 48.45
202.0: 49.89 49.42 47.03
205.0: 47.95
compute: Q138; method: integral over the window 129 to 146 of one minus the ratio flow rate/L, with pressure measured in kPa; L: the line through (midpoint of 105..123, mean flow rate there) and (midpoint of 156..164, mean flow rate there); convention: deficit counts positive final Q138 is 1.3 kPa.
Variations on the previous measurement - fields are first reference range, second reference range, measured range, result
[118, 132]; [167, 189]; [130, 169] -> 1.15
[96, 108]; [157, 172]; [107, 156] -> 1.41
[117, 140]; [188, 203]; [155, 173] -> 0.31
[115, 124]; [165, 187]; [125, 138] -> 0.54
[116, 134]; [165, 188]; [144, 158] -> 0.36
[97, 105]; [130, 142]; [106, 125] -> -0.91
